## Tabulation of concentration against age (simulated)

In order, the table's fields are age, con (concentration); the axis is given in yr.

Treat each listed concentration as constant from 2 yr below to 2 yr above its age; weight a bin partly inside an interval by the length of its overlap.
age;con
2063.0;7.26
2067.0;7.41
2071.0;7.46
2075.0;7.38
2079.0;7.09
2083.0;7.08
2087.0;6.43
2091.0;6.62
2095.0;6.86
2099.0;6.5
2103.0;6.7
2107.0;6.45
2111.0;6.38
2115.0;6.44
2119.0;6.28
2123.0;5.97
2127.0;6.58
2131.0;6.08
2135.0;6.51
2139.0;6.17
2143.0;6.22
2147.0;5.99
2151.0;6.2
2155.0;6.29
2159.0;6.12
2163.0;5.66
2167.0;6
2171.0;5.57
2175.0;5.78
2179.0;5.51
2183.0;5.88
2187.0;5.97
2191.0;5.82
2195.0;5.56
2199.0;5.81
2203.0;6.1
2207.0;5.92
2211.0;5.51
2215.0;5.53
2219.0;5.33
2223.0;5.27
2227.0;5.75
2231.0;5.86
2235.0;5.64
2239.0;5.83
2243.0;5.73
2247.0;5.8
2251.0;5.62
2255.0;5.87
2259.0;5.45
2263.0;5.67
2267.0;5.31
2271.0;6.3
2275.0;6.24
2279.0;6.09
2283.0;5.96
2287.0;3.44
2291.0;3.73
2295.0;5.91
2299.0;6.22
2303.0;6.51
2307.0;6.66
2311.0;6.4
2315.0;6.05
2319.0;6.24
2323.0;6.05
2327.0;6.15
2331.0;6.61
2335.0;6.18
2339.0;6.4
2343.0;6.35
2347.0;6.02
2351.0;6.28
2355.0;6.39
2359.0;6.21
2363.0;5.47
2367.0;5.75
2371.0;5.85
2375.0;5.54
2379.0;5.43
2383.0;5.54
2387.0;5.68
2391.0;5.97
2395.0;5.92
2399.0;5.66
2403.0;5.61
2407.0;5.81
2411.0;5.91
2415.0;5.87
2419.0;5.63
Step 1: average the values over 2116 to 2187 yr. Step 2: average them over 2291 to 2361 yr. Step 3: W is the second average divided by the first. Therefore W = 1.02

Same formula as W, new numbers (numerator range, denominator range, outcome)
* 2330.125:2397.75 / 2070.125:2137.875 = 0.90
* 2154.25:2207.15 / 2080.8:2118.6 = 0.89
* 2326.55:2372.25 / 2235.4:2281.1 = 1.06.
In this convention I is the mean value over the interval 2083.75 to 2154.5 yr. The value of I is 6.39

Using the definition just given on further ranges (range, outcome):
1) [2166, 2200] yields 5.76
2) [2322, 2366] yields 6.18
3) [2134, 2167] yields 6.13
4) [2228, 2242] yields 5.77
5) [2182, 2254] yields 5.72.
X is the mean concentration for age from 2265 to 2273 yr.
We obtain 5.8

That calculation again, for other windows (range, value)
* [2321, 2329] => 6.1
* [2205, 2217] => 5.65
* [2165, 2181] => 5.71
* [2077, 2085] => 7.08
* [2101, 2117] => 6.49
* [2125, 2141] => 6.33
